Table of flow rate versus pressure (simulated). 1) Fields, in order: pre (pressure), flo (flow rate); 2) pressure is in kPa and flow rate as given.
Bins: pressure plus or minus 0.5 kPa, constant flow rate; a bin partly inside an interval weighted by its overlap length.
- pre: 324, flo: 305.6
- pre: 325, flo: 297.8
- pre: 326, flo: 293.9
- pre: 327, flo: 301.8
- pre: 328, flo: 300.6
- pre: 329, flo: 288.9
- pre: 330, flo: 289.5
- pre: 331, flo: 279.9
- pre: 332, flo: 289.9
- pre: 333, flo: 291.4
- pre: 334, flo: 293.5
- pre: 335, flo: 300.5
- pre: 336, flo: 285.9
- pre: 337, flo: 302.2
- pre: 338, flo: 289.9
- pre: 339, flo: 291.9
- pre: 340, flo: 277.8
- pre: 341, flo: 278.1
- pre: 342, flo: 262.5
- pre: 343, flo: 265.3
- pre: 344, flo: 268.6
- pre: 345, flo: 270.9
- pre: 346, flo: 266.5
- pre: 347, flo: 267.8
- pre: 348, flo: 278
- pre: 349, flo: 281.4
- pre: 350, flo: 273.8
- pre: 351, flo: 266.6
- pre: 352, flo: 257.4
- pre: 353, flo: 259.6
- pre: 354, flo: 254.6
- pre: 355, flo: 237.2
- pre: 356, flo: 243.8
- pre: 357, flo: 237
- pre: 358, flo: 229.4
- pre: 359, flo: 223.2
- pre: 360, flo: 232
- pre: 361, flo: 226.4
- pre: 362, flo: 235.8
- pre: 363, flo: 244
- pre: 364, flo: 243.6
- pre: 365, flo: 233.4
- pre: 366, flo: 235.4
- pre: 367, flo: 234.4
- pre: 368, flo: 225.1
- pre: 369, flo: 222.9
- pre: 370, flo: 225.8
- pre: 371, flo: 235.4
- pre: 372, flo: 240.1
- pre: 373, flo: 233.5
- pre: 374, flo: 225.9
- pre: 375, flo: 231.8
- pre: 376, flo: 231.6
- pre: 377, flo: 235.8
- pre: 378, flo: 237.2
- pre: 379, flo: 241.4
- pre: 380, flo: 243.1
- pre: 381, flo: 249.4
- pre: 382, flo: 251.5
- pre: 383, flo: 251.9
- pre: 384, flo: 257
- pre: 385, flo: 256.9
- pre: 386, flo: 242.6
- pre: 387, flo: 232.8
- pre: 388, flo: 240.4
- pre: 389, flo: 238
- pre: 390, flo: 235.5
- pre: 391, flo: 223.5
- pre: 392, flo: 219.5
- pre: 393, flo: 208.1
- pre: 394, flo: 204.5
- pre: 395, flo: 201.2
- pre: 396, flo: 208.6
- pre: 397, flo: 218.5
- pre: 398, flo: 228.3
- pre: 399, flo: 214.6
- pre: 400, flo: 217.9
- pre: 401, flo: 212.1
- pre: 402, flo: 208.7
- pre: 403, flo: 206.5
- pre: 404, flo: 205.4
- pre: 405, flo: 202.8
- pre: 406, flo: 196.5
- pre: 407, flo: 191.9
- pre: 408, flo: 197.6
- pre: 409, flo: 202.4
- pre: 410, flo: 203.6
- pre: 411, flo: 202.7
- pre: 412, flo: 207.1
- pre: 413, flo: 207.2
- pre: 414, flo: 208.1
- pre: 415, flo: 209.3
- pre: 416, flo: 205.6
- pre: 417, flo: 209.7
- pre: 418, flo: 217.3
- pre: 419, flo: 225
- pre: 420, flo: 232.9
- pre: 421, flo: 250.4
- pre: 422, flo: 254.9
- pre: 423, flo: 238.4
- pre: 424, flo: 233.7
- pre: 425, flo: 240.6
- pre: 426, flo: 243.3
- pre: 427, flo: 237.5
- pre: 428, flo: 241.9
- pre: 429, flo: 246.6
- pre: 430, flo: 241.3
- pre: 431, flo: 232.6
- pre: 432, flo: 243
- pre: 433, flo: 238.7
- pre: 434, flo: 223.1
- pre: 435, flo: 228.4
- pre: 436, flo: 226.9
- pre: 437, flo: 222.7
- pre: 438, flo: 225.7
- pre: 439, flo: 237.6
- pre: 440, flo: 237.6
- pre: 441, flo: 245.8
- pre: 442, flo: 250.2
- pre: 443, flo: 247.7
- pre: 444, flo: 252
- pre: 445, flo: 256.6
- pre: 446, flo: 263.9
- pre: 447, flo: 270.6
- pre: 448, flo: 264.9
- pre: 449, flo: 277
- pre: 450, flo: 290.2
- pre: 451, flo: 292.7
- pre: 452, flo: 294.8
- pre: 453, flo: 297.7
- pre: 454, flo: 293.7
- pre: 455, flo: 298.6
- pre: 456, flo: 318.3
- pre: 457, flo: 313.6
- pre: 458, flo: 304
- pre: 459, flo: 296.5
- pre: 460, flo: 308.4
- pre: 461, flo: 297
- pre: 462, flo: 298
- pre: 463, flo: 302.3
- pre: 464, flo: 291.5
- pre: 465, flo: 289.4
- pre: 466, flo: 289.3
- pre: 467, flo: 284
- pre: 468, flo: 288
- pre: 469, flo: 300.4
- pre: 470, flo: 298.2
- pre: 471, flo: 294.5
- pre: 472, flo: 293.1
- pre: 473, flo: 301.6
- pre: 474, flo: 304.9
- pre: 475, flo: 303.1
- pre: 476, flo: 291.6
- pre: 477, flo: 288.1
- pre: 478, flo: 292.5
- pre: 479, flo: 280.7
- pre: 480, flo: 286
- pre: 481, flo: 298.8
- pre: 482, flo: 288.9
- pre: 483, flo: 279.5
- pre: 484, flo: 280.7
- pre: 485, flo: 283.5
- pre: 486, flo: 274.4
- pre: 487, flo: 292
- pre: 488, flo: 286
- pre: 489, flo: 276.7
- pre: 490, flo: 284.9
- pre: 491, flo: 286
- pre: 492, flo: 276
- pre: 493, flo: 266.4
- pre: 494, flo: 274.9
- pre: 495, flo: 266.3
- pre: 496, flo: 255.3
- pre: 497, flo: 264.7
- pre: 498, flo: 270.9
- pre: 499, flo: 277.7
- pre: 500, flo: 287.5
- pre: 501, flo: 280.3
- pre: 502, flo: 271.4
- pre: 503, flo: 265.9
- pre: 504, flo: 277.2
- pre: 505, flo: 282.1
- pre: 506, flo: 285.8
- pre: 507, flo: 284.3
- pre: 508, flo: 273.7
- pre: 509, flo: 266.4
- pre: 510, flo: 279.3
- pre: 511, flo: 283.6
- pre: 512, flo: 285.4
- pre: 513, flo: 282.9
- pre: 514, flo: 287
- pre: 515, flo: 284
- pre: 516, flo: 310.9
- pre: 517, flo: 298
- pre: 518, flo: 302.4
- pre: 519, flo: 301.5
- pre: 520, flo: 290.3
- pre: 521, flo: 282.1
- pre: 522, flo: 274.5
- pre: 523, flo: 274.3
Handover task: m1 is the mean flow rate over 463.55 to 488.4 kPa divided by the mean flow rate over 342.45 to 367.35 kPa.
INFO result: 1.2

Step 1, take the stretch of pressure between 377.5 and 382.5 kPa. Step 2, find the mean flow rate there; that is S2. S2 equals 245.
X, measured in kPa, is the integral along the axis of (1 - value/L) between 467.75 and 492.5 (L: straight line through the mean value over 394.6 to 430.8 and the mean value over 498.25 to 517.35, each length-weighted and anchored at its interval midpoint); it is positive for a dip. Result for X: -2.4 kPa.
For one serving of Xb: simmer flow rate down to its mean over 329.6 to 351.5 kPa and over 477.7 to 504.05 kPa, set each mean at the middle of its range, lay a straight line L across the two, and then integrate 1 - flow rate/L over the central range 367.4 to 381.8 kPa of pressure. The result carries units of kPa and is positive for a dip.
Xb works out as 2.3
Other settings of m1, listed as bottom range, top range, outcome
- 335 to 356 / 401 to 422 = 0.78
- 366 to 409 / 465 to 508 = 1.26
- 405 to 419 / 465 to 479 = 1.43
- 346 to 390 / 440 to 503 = 1.17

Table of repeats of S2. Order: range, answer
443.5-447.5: 261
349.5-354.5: 262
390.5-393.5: 217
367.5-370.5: 225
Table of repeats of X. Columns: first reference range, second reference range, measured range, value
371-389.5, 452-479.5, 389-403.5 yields 2.06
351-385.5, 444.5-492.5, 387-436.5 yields 7.61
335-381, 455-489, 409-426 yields 3.22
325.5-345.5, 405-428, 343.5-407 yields 4.45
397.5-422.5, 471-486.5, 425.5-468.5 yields -2.14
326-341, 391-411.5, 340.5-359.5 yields 0.85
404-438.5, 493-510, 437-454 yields -1.71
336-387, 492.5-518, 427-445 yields 1.83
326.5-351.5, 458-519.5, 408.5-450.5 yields 7.26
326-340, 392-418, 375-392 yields -0.59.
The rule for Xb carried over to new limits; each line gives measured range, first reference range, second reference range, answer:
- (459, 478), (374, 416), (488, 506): -2.61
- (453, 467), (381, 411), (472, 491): -1.45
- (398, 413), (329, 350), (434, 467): 3.85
